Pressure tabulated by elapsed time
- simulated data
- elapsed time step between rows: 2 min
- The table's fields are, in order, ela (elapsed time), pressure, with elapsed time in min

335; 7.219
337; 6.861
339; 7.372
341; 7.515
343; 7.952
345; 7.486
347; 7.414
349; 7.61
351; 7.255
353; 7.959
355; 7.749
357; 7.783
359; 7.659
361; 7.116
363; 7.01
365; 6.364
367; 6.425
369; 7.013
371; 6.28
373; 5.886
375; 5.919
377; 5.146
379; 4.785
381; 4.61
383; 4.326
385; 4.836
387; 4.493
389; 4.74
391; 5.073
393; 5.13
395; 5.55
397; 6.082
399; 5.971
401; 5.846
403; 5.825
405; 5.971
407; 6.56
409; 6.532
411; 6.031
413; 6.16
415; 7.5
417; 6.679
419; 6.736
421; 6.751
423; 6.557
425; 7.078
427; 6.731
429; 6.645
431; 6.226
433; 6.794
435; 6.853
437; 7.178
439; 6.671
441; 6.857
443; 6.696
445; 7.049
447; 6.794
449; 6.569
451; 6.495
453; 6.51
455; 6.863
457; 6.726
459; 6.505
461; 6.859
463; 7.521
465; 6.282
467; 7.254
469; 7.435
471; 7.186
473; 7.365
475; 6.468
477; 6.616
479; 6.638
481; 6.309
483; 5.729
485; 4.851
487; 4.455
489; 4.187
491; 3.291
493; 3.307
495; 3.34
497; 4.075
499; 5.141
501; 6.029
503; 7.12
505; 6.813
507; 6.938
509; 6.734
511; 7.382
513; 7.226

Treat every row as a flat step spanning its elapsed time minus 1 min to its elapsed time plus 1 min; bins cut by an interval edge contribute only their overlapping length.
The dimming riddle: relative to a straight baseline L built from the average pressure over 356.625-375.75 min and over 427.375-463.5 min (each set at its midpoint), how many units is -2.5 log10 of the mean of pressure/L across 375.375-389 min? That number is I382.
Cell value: 0.38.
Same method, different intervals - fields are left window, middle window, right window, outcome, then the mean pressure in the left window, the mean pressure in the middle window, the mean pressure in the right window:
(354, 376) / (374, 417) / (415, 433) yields 0.21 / 6.84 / 5.6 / 6.73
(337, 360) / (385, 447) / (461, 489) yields 0.11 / 7.58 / 6.28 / 6.4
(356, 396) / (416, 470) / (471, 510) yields -0.19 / 5.81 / 6.79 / 5.59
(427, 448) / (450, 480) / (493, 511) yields -0.09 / 6.77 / 6.85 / 5.73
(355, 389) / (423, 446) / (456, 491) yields -0.10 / 5.99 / 6.79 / 6.29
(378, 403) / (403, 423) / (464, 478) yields -0.15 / 5.15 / 6.51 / 6.94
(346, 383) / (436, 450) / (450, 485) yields -0.03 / 6.6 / 6.83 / 6.7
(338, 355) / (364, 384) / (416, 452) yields 0.28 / 7.58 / 5.68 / 6.74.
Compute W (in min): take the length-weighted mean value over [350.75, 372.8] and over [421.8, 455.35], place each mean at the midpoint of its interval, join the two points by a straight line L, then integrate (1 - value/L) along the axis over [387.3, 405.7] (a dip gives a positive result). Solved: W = 3.73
